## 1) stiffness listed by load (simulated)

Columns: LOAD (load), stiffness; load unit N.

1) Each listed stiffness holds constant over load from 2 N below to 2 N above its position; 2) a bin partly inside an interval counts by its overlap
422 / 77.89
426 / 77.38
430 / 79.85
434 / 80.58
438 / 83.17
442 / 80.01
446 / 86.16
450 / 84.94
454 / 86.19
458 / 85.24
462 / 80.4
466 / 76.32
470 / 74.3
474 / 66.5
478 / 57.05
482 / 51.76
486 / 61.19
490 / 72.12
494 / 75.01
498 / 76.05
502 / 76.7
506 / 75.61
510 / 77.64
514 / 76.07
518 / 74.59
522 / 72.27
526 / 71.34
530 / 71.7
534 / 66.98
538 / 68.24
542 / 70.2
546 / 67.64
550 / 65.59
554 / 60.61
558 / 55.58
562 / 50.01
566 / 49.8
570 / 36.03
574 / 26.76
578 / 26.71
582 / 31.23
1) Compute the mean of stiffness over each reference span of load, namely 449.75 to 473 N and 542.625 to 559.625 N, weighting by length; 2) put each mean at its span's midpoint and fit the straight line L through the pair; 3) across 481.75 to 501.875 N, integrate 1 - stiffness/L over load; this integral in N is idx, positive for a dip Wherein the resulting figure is 1.3 N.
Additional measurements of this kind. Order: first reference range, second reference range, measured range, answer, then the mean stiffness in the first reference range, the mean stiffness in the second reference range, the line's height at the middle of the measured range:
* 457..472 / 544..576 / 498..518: -3.0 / 78.7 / 51.5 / 66.3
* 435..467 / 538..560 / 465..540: 2.4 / 82.9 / 64.3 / 73.2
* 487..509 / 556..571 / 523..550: -4.5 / 74.6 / 48.6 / 59.3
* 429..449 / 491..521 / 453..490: 4.0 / 82.2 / 75.7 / 79.1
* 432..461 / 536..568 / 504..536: -2.6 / 83.6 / 61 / 67.8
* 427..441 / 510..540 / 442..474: -0.9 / 80.8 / 72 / 78.5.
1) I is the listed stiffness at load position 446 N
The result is 86.16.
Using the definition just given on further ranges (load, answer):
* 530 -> 71.7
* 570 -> 36.03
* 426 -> 77.38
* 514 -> 76.07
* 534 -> 66.98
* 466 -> 76.32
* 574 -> 26.76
